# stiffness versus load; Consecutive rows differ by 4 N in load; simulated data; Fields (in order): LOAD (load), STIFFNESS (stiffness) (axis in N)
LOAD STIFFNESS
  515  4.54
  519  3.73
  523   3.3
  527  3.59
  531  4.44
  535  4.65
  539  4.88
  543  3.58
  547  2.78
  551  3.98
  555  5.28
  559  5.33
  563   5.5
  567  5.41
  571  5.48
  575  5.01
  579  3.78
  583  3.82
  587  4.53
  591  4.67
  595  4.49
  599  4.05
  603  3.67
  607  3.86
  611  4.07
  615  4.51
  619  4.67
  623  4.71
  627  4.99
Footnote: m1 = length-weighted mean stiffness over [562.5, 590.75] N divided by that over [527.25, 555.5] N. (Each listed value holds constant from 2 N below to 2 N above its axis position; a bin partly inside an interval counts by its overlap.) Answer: 1.1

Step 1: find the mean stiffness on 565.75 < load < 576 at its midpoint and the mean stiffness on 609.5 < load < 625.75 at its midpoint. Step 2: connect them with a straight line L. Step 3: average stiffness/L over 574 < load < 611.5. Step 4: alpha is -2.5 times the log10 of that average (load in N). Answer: 0.18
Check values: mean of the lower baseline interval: 5.32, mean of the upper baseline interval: 4.53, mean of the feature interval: 4.18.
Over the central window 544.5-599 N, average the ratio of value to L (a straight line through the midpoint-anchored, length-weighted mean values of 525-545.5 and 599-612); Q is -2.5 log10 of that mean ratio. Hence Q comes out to -0.14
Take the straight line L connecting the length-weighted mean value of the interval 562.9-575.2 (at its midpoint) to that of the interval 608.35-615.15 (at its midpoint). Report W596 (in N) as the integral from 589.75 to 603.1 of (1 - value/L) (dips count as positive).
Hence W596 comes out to 1.0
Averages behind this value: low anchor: 5.38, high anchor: 4.19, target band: 4.27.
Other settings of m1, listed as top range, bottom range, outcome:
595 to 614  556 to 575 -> 0.74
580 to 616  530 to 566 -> 0.92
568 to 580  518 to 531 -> 1.34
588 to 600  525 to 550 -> 1.11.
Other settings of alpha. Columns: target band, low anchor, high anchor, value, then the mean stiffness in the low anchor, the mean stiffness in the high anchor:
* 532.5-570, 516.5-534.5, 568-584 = -0.09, 3.86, 4.62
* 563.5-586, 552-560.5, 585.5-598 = 0.02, 5.15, 4.52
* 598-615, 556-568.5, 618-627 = 0.23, 5.4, 4.76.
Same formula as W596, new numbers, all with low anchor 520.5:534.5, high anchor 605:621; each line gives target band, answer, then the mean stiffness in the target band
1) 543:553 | 1.4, 3.42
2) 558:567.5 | -3.3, 5.42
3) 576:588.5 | 0.1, 4.1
